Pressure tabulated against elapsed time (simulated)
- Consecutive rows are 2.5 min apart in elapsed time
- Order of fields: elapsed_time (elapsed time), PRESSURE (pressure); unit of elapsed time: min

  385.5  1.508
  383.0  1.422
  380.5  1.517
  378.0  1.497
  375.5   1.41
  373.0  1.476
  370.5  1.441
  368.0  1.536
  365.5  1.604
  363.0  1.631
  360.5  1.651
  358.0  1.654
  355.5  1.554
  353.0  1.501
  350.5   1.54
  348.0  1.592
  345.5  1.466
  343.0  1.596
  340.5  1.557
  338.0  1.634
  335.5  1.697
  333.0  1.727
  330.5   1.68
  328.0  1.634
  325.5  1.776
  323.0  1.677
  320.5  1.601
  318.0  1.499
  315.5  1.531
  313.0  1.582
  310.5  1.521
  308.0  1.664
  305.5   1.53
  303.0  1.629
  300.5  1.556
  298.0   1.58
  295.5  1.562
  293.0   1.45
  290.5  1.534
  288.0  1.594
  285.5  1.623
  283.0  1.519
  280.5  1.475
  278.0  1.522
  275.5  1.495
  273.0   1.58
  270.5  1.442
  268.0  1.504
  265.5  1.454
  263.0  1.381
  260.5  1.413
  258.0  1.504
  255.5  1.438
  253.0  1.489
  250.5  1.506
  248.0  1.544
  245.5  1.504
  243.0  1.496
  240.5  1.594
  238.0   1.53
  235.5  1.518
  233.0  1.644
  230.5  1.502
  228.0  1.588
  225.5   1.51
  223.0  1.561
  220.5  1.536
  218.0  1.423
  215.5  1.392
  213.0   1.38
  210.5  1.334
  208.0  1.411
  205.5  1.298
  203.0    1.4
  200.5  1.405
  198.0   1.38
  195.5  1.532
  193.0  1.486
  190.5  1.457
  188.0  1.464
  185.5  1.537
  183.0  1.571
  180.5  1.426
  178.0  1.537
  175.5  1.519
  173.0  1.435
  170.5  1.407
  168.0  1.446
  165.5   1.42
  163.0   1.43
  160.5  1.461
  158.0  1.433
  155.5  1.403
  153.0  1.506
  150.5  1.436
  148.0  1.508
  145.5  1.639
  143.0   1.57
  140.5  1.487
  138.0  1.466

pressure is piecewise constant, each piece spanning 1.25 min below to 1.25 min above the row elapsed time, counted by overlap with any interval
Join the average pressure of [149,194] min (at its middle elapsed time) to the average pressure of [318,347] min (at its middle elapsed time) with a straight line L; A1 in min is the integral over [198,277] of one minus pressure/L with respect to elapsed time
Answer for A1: 3.05 min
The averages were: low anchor 1.47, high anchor 1.63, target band 1.48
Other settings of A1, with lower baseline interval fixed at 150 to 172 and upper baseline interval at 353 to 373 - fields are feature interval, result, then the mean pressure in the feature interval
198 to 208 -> 0.6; 1.37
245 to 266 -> 0.4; 1.47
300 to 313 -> -0.4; 1.58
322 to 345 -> -1.6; 1.66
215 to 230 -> -0.3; 1.51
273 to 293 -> -0.2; 1.53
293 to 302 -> -0.1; 1.55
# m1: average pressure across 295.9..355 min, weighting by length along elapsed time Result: 1.6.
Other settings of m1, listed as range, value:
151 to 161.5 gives 1.45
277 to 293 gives 1.54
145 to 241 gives 1.47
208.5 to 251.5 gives 1.5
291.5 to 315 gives 1.56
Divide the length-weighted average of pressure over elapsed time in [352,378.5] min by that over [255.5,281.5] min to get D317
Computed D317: 1.05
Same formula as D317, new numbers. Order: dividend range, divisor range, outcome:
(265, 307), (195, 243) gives 1.04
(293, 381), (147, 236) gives 1.08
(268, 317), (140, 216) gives 1.06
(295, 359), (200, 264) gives 1.08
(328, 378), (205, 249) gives 1.06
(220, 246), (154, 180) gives 1.07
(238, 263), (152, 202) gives 1.02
